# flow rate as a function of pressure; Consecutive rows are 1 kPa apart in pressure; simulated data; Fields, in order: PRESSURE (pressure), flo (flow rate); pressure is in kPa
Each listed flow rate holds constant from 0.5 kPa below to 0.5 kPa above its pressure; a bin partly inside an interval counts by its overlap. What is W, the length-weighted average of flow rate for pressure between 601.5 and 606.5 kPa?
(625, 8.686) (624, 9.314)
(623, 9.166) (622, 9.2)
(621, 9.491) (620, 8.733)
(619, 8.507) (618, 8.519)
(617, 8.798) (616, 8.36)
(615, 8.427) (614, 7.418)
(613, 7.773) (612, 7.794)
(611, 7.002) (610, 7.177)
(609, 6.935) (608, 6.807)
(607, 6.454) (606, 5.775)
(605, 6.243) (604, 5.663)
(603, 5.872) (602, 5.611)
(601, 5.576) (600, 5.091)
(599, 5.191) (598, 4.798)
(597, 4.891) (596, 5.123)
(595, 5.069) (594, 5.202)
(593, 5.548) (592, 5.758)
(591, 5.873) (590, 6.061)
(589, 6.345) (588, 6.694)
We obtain 5.83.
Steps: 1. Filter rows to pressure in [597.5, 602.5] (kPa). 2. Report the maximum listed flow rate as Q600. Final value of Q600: 5.611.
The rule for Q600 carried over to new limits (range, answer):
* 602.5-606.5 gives 6.243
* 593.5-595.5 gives 5.202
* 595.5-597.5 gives 5.123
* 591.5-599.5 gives 5.758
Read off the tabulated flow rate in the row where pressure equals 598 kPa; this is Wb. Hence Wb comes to 4.798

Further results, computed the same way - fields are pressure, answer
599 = 5.191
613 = 7.773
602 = 5.611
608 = 6.807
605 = 6.243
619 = 8.507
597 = 4.891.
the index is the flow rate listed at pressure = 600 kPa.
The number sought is 5.091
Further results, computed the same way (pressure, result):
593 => 5.548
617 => 8.798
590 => 6.061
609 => 6.935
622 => 9.2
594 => 5.202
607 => 6.454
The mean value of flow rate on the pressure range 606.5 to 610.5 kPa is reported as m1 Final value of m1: 6.84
